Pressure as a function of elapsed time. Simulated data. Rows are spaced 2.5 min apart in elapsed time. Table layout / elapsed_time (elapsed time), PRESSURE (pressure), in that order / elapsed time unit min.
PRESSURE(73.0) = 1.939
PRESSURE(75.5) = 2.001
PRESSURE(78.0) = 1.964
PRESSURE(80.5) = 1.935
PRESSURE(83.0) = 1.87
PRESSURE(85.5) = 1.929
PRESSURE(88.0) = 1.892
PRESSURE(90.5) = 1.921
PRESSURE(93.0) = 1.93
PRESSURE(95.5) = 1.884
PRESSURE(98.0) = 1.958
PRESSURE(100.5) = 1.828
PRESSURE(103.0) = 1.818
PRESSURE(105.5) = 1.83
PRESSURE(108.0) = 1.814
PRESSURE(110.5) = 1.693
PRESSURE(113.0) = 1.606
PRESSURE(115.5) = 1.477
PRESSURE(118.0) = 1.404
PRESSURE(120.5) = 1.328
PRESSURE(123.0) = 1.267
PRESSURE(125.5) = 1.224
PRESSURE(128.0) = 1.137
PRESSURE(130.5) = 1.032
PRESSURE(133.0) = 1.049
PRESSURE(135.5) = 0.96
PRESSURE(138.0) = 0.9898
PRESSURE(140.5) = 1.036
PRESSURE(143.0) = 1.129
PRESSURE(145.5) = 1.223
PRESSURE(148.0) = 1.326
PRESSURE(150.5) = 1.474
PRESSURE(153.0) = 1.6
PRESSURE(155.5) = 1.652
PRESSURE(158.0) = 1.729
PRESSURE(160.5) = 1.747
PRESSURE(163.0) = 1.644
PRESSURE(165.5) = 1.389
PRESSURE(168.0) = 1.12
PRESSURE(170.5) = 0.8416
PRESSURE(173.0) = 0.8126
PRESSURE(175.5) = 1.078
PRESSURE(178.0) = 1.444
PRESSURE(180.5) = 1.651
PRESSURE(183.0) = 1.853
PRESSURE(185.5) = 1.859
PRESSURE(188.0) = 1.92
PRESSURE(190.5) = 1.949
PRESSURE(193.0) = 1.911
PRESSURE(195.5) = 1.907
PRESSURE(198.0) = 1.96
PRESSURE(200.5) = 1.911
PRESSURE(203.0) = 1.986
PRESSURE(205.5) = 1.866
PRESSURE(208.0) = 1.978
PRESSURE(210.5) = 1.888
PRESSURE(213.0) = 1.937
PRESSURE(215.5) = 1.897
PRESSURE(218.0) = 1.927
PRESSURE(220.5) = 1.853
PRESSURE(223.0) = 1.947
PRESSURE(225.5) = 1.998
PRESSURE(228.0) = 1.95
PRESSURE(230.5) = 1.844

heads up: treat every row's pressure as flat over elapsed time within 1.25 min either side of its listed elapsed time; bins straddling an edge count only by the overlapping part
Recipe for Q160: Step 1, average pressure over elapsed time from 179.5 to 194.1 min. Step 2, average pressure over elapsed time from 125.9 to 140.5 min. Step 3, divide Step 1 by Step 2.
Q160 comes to 1.78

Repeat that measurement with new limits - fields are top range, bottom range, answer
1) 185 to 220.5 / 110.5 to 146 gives 1.57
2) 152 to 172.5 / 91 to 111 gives 0.78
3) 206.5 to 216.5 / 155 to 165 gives 1.15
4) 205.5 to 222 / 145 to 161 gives 1.24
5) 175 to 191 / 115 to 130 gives 1.32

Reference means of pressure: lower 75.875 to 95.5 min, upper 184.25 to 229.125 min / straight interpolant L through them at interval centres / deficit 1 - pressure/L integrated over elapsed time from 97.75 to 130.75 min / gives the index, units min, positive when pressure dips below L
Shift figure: 6.7 min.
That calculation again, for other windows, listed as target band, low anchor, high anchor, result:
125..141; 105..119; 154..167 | 5.6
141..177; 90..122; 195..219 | 9.7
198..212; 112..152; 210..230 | -1.0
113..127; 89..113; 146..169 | 3.0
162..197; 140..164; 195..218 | 3.7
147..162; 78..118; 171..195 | 0.7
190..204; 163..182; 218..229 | -3.3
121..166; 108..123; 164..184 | 2.4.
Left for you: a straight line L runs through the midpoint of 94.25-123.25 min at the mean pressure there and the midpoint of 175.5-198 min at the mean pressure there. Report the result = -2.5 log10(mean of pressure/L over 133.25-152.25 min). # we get 0.420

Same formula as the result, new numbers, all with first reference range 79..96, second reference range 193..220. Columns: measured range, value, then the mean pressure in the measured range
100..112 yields 0.07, 1.79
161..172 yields 0.45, 1.27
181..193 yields 0.02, 1.88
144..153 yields 0.36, 1.37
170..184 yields 0.43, 1.29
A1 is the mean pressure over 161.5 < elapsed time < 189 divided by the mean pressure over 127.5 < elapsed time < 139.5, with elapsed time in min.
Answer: 1.38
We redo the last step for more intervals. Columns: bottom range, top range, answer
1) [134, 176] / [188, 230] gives 1.50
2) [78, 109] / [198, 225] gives 1.02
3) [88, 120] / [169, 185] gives 0.74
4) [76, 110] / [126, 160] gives 0.67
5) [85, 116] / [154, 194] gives 0.84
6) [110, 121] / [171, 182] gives 0.82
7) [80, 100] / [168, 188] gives 0.72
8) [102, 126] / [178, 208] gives 1.21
